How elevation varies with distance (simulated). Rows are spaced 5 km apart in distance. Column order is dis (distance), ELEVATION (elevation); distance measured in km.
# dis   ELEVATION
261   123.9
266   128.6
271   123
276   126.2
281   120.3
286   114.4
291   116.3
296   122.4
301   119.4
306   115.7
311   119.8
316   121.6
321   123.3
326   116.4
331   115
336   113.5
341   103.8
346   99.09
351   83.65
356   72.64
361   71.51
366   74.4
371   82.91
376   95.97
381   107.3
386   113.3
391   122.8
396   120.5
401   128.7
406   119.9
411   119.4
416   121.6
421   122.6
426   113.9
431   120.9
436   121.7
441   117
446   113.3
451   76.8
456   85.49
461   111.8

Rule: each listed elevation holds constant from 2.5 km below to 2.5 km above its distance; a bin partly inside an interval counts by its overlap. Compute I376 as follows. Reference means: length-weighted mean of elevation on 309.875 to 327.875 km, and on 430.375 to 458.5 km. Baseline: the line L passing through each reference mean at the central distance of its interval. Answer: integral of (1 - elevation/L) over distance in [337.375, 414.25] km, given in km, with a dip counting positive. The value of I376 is 7.8 km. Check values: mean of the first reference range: 120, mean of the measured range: 101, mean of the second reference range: 105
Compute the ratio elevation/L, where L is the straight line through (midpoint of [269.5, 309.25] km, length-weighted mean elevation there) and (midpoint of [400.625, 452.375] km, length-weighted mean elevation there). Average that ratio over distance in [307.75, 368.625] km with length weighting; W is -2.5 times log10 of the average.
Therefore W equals 0.170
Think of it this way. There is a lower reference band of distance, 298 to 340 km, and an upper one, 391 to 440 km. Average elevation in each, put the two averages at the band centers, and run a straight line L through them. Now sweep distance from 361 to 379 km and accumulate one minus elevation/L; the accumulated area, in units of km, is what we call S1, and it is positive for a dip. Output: 5.4 km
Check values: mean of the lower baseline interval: 118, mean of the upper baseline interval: 121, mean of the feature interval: 83.3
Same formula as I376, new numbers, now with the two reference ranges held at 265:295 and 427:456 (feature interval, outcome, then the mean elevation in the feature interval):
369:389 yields 2.2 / 101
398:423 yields -2.7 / 122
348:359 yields 3.5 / 78.8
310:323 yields -0.4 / 122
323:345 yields 1.0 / 112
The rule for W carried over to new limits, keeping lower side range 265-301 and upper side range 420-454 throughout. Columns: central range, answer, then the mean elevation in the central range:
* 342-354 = 0.260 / 92.1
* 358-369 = 0.498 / 73.4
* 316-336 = 0.004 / 118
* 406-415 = -0.063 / 120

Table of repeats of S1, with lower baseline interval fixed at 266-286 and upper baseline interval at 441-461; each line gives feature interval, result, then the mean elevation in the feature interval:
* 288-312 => 0.1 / 119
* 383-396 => -1.4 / 118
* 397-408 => -2.0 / 124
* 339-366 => 6.5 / 84.7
